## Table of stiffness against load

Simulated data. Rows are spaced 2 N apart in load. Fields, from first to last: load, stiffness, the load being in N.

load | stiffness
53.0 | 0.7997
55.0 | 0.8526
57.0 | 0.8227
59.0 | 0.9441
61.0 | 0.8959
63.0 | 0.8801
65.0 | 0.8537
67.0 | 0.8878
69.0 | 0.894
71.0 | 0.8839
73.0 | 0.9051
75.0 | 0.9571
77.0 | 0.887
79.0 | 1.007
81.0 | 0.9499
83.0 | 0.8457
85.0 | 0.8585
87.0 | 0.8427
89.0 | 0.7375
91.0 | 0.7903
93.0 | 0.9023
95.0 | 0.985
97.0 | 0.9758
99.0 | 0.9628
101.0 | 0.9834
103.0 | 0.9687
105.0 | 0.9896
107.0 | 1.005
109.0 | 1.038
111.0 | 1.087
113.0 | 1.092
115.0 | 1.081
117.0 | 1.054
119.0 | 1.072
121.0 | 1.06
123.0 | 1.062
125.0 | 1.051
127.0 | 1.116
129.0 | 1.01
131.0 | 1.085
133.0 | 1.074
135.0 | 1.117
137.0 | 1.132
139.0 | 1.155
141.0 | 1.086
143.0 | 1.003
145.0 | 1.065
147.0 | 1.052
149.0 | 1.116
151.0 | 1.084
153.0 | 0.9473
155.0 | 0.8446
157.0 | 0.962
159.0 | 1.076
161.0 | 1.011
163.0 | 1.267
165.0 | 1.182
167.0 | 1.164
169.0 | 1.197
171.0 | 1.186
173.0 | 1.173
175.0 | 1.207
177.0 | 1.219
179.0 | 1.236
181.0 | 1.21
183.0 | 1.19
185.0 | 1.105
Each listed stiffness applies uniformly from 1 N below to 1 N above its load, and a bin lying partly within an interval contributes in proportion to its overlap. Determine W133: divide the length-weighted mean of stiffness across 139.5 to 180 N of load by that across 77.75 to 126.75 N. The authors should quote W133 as 1.13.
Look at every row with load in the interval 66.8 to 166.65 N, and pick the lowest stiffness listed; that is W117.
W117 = 0.7375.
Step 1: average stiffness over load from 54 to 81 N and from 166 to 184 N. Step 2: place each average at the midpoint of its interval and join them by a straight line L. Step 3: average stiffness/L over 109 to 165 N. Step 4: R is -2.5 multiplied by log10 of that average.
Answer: 0.02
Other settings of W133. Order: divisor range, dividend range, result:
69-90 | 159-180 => 1.33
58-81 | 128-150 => 1.19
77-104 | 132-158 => 1.16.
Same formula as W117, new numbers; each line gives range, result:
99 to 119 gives 0.9628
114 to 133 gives 1.01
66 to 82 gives 0.8839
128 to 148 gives 1.003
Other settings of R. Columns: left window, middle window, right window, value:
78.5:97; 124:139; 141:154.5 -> -0.09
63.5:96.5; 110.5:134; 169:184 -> -0.05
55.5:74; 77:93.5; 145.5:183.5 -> 0.08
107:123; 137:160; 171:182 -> 0.10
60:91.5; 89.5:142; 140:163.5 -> -0.07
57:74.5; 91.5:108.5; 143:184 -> 0.00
